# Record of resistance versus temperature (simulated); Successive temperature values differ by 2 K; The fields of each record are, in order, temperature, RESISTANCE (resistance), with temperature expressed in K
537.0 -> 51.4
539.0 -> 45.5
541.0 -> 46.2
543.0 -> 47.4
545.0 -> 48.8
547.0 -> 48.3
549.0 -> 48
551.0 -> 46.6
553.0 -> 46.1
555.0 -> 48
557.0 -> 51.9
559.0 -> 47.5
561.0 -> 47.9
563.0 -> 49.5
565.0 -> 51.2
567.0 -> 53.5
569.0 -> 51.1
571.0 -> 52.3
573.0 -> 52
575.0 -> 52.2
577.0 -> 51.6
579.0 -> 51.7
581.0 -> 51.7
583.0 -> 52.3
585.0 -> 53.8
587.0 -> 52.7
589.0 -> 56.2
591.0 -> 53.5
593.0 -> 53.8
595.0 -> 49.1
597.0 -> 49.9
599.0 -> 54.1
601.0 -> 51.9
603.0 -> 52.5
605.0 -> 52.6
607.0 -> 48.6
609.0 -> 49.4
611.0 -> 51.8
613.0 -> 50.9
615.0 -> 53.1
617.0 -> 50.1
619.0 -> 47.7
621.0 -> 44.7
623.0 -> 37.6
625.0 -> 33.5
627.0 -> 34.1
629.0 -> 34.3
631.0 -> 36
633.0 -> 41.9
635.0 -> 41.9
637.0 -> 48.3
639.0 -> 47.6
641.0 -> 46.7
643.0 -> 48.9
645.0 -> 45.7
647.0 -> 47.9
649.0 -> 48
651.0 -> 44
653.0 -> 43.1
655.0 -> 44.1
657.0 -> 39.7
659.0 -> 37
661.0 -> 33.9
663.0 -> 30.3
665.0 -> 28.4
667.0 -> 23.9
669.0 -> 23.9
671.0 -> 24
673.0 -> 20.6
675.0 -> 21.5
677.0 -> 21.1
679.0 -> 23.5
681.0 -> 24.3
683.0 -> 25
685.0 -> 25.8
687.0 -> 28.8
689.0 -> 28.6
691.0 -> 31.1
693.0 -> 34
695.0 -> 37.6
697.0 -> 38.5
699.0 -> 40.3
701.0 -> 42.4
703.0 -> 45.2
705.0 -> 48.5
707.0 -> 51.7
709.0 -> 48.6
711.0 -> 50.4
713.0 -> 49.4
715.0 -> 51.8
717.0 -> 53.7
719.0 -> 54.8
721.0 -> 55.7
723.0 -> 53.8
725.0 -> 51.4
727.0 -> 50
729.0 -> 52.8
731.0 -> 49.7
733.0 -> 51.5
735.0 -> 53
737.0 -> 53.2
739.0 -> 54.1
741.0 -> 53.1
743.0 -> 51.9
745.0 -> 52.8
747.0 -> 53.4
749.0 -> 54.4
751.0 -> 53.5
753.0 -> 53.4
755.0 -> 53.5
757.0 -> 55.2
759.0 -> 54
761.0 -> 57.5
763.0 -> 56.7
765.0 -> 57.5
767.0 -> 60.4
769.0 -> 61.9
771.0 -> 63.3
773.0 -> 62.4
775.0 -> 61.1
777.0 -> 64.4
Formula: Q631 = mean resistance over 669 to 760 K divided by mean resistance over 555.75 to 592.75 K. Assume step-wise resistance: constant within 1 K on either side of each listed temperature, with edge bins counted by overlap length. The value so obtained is 0.85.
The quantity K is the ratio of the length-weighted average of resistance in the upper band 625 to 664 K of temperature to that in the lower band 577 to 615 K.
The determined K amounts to 0.80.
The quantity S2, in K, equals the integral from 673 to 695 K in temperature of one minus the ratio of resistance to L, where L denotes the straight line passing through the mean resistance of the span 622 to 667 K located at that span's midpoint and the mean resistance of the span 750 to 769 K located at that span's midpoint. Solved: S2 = 9.21 K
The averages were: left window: 40.2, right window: 56.1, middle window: 26.6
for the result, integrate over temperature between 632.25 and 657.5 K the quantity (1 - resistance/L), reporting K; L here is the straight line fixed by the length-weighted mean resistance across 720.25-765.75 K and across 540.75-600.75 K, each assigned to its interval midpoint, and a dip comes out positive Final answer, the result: 3.2 K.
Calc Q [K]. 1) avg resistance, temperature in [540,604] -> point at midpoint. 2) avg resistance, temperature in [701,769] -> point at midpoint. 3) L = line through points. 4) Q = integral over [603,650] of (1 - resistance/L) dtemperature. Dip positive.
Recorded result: 5.5 K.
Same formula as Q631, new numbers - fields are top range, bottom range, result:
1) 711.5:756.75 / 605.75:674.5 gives 1.30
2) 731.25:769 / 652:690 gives 1.89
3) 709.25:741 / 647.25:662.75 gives 1.27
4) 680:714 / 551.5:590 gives 0.75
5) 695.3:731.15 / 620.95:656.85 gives 1.15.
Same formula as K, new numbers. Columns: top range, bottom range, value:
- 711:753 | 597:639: 1.15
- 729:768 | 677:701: 1.76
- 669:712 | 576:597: 0.64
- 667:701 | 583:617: 0.54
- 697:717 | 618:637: 1.20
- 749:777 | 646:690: 1.85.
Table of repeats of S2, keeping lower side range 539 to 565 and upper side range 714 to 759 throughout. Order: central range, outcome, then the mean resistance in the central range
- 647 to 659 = 1.7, 43.6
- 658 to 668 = 4.0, 30.7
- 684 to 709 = 6.7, 38.1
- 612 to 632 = 3.1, 42.2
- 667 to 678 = 6.2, 22.4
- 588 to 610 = -1.2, 52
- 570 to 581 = -0.7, 51.9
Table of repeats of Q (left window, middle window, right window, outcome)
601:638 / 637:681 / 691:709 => 8.3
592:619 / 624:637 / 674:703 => 2.1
